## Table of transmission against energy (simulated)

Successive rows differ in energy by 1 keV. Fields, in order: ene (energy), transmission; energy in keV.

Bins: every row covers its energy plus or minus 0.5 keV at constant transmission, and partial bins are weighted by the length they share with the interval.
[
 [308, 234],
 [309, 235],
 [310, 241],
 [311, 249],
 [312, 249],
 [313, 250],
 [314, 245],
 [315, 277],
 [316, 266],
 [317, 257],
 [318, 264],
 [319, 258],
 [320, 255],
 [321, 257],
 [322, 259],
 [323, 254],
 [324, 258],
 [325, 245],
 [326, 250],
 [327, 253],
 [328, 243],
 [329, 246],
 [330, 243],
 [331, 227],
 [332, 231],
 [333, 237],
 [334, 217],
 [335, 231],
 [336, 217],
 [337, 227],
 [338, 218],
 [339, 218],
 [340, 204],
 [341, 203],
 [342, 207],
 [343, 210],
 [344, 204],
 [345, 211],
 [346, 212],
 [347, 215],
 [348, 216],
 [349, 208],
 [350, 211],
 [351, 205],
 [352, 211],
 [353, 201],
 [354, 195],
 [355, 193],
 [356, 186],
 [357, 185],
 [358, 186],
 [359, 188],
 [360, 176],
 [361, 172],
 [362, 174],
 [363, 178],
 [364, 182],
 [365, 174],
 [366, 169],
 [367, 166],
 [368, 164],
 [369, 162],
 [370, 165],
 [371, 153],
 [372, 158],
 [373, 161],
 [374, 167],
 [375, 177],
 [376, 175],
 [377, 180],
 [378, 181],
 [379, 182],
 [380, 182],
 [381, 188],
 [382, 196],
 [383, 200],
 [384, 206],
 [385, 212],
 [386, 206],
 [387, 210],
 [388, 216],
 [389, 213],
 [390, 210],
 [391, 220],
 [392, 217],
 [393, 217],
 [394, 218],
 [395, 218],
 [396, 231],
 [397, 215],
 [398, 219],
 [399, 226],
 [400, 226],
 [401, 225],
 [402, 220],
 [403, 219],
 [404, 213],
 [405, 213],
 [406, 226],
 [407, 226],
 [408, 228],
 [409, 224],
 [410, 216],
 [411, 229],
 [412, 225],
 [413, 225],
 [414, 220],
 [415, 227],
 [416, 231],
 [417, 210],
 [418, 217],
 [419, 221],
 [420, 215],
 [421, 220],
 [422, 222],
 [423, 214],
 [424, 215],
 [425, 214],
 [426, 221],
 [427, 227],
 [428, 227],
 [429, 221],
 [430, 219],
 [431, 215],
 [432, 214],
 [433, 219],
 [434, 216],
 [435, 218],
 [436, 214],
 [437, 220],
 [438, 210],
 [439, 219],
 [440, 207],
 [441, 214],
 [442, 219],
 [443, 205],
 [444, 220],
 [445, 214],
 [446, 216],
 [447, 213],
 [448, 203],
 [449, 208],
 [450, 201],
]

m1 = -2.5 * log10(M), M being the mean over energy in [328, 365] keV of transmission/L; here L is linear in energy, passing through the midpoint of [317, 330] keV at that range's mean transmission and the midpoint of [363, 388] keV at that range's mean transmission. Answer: 0.07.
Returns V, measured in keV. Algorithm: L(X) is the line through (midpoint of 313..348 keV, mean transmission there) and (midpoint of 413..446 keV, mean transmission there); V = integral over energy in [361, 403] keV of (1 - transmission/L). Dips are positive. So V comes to 5.9 keV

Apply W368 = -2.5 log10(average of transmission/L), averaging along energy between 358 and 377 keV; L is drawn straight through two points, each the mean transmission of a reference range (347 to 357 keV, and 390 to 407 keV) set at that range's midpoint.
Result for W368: 0.22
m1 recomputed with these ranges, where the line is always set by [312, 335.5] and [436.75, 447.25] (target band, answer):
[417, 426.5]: 0.01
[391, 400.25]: 0.03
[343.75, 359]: 0.19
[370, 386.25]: 0.27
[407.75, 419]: 0.00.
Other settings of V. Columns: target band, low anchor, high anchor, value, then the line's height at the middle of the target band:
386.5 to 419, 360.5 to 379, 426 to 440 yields -4.2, 195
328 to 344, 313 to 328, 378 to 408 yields 1.6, 247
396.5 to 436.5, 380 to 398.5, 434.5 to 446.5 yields -1.4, 213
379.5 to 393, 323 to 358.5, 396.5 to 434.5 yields 0.8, 220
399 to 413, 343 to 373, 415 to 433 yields -0.8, 210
